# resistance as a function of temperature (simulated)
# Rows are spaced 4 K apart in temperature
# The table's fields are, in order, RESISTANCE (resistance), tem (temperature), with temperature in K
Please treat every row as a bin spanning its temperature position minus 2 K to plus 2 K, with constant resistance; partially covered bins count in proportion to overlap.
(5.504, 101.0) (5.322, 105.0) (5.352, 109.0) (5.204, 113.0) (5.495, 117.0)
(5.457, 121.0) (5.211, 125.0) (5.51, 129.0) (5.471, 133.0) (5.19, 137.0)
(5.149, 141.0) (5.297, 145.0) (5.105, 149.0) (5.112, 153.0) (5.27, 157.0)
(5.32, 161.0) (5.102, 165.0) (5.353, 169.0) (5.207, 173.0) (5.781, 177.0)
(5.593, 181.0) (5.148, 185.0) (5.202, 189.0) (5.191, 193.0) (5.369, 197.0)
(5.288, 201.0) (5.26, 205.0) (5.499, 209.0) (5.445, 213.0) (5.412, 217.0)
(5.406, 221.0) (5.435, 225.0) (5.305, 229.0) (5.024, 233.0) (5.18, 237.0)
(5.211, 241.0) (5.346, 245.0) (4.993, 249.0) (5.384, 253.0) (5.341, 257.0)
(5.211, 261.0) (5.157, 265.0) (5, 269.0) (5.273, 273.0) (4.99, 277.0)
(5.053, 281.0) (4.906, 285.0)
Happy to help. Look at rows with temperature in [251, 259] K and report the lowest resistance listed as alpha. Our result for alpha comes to 5.341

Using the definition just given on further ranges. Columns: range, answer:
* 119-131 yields 5.211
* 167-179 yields 5.207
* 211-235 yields 5.024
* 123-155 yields 5.105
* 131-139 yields 5.19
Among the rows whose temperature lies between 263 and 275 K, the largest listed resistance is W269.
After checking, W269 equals 5.273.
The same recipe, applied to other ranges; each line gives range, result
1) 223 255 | 5.435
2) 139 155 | 5.297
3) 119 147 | 5.51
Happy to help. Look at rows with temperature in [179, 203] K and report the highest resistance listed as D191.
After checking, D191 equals 5.593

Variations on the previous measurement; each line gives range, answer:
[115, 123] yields 5.495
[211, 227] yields 5.445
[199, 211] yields 5.499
